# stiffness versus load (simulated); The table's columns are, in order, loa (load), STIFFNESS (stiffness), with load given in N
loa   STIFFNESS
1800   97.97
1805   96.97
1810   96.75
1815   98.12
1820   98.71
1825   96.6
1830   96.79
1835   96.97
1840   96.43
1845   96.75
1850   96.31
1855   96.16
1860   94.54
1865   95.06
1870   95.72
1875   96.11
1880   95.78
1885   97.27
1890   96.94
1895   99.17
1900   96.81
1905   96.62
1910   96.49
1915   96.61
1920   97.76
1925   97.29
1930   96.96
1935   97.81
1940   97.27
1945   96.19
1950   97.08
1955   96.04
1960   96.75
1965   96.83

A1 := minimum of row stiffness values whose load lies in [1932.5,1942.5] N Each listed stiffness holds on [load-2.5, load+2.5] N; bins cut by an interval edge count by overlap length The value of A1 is 97.27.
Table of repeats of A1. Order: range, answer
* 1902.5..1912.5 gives 96.49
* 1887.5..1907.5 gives 96.62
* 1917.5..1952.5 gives 96.19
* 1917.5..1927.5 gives 97.29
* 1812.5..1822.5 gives 98.12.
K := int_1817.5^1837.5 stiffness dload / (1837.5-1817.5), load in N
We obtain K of 97.3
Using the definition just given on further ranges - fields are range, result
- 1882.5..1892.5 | 97.1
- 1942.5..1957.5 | 96.4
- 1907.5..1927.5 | 97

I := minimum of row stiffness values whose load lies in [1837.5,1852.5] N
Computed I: 96.31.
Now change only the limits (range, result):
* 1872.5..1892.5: 95.78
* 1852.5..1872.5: 94.54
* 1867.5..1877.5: 95.72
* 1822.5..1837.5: 96.6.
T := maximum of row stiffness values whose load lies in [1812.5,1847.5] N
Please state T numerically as 98.71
